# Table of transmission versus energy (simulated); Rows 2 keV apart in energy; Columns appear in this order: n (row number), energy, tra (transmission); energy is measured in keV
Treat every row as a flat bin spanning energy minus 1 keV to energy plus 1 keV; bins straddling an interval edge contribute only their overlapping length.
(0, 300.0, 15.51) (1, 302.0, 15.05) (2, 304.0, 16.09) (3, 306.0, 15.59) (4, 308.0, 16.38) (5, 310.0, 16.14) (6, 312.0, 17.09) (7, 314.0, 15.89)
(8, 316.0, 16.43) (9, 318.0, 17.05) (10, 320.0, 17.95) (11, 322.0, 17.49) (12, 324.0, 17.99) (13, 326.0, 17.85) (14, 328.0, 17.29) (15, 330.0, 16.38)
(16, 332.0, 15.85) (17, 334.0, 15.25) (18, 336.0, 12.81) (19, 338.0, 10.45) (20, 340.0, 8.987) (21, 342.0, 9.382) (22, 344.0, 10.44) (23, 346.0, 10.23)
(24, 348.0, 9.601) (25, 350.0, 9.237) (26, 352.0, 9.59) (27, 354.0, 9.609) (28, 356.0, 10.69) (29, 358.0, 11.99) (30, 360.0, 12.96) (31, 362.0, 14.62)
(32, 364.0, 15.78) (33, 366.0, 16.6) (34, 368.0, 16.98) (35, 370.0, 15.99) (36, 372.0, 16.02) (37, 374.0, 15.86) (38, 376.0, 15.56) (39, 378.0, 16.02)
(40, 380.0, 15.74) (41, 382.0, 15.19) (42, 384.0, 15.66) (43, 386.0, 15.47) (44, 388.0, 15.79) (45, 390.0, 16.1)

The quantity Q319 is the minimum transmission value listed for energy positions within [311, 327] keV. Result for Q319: 15.89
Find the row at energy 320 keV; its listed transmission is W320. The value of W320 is 17.95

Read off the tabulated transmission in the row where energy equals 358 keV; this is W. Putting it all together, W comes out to 11.99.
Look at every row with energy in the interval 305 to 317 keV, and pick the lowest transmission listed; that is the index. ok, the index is 15.59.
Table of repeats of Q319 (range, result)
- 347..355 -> 9.237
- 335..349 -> 8.987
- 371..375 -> 15.86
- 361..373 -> 14.62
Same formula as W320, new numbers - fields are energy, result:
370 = 15.99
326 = 17.85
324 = 17.99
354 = 9.609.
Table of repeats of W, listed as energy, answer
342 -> 9.382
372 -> 16.02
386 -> 15.47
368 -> 16.98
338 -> 10.45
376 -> 15.56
